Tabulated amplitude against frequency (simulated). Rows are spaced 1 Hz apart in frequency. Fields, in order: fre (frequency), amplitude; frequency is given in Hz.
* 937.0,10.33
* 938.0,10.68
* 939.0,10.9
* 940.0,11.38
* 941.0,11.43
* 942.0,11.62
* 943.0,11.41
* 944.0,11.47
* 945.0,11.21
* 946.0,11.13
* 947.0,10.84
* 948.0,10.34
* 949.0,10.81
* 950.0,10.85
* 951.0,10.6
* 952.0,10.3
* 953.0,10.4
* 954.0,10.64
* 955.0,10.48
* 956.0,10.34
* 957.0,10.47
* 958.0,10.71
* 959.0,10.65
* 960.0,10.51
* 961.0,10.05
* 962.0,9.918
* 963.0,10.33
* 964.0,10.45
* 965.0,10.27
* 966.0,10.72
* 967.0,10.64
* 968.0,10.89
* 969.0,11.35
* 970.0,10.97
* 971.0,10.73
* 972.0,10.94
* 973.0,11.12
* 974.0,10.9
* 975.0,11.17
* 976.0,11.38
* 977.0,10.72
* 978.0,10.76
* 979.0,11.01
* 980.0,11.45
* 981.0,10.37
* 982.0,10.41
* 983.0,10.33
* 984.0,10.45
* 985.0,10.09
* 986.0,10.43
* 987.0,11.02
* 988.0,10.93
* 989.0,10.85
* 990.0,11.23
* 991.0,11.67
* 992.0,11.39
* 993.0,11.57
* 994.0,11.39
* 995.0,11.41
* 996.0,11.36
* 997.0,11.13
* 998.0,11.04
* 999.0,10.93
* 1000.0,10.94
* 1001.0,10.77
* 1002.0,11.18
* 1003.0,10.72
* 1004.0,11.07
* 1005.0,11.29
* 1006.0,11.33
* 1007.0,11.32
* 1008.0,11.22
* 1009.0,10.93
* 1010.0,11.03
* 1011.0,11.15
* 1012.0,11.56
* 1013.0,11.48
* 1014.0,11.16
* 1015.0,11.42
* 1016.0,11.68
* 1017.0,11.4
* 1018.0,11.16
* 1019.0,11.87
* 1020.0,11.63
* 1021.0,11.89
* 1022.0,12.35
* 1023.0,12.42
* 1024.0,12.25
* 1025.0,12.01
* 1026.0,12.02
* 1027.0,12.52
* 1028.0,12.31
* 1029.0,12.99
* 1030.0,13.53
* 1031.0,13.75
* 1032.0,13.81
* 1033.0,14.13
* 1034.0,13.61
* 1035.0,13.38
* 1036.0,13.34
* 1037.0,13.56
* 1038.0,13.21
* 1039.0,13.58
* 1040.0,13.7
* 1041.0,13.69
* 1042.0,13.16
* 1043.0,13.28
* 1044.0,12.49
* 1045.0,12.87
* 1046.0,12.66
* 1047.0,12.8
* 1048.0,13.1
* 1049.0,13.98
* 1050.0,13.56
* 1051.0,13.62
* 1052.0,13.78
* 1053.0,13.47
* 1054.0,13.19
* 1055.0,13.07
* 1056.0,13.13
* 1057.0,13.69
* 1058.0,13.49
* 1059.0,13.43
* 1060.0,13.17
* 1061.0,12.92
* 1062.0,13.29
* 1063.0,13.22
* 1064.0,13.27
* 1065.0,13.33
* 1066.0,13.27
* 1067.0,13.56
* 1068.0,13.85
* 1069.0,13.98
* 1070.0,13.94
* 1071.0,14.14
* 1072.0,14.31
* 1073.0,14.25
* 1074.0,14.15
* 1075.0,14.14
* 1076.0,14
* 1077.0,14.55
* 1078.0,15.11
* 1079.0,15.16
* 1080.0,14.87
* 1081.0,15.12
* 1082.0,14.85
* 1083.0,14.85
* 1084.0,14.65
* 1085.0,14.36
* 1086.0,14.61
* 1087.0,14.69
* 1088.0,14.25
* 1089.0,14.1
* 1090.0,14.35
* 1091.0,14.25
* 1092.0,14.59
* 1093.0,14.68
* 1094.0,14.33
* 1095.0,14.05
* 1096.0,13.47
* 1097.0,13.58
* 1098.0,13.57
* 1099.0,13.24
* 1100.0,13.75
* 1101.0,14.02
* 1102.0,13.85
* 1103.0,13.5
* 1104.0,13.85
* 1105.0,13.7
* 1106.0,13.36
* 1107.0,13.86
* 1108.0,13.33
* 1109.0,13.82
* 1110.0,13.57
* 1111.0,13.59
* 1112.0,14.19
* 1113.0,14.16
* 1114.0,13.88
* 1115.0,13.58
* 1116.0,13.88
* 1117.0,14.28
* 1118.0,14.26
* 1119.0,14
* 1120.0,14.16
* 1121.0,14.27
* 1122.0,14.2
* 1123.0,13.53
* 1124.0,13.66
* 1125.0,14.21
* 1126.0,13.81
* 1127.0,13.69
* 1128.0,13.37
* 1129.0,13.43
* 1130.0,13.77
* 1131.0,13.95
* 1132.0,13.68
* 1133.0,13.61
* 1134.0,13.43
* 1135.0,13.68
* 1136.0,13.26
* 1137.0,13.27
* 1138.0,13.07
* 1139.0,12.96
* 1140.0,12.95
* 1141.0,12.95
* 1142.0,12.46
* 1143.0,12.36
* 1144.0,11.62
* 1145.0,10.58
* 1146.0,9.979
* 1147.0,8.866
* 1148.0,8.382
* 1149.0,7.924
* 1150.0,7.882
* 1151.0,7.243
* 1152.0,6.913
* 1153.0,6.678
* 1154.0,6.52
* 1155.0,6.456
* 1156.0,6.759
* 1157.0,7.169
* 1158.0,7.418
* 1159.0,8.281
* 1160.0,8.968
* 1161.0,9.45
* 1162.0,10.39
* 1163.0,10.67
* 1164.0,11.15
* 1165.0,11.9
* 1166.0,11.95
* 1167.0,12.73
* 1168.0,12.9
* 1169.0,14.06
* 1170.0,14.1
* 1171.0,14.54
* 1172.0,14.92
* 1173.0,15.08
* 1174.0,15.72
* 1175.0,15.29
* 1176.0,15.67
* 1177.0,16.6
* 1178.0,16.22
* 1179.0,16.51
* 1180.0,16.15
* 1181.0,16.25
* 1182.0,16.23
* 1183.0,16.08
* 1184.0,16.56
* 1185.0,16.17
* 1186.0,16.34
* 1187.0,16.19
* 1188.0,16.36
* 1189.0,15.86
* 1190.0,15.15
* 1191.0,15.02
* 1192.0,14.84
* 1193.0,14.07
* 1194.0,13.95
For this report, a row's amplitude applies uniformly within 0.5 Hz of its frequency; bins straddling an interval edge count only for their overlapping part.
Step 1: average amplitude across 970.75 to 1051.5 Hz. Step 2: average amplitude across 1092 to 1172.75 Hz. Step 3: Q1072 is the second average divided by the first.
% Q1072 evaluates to 1.04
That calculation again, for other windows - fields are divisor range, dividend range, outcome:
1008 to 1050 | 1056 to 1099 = 1.12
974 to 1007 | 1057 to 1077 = 1.25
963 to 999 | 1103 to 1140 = 1.26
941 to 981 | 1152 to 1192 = 1.21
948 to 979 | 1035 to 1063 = 1.25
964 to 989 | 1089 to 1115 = 1.28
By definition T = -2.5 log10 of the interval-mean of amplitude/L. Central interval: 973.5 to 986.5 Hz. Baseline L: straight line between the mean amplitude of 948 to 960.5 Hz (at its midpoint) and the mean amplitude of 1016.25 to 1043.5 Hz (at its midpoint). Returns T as 0.06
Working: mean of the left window 10.6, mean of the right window 12.8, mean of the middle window 10.7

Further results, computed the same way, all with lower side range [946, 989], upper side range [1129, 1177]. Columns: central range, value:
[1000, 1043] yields -0.123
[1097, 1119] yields -0.220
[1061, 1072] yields -0.222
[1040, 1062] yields -0.203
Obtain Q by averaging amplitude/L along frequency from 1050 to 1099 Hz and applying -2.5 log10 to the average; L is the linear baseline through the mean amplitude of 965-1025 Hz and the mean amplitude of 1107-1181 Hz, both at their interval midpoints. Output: -0.18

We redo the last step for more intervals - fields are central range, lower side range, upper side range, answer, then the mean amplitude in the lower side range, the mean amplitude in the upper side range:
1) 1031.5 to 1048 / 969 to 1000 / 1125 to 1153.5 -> -0.19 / 11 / 11.7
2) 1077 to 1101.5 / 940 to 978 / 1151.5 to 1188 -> -0.20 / 10.8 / 12.7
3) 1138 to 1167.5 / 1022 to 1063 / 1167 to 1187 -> 0.48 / 13.2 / 15.5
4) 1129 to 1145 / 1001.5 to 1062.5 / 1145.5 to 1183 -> -0.12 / 12.6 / 11.5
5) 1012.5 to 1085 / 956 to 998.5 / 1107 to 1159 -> -0.17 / 10.8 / 12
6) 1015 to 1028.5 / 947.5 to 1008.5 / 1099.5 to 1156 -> -0.06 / 10.8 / 12.4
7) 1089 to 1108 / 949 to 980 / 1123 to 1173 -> -0.23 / 10.7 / 11.4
